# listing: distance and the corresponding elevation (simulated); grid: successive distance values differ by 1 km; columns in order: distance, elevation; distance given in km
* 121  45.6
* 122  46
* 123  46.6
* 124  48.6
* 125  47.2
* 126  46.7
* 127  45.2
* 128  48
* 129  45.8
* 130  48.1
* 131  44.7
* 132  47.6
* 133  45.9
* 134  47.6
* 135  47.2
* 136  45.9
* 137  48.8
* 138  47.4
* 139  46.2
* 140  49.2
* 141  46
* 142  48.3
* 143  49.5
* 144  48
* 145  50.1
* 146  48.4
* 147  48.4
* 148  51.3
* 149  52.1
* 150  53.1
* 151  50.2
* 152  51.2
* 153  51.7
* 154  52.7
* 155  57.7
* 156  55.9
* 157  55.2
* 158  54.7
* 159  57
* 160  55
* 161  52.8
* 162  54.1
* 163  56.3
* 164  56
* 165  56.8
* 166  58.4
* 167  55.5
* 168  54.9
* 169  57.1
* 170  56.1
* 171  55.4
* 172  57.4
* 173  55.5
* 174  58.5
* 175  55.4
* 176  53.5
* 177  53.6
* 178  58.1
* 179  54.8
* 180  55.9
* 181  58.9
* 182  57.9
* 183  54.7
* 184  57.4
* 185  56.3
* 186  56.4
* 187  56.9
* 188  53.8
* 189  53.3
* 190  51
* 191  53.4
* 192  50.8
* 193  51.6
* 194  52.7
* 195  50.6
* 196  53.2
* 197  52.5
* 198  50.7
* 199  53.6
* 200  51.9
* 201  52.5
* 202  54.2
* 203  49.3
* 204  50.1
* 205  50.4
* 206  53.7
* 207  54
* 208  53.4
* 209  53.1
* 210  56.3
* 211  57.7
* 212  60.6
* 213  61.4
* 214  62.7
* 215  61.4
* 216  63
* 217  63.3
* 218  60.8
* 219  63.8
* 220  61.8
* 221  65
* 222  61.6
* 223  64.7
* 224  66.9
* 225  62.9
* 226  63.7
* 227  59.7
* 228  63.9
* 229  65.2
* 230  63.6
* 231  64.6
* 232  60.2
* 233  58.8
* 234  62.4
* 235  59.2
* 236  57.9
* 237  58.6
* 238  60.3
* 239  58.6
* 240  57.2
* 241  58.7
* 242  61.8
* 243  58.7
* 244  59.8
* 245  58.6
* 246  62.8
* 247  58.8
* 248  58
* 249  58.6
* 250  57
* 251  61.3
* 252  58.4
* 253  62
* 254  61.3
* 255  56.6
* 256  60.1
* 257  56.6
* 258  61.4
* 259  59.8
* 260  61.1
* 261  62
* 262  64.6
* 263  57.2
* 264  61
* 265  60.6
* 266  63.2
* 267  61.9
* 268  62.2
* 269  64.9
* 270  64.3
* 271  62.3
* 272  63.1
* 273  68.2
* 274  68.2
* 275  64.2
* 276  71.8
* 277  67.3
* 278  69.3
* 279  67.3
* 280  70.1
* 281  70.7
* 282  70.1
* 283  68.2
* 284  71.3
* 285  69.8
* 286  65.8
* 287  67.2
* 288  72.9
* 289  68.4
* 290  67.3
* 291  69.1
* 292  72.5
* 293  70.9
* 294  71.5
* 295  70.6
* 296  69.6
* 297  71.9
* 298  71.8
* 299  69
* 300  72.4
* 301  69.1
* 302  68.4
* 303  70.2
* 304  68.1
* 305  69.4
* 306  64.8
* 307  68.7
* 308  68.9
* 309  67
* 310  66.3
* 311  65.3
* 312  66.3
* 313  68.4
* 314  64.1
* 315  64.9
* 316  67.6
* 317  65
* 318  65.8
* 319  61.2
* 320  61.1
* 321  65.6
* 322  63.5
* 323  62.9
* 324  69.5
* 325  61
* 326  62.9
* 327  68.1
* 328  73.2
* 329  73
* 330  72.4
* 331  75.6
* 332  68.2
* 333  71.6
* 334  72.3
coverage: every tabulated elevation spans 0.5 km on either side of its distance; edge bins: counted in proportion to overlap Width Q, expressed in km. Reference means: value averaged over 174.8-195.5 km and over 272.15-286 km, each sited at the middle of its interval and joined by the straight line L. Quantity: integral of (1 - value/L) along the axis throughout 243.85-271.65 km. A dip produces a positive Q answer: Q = 2.1 km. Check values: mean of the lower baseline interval 54.6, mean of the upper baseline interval 68.7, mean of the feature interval 60.6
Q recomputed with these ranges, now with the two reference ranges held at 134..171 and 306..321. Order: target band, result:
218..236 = -1.3 km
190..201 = 0.7 km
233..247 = 0.0 km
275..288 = -1.2 km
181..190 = -0.1 km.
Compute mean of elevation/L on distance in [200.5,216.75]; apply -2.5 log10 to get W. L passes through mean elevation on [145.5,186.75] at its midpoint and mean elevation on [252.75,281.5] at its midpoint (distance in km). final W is 0.05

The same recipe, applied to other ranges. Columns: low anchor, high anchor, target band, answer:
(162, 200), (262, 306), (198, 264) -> 0.03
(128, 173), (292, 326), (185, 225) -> 0.01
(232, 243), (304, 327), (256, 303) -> -0.07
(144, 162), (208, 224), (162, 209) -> 0.05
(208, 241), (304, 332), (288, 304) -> -0.08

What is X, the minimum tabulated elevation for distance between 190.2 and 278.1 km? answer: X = 49.3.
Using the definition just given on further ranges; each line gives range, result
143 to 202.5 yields 48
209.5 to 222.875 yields 56.3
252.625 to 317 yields 56.6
